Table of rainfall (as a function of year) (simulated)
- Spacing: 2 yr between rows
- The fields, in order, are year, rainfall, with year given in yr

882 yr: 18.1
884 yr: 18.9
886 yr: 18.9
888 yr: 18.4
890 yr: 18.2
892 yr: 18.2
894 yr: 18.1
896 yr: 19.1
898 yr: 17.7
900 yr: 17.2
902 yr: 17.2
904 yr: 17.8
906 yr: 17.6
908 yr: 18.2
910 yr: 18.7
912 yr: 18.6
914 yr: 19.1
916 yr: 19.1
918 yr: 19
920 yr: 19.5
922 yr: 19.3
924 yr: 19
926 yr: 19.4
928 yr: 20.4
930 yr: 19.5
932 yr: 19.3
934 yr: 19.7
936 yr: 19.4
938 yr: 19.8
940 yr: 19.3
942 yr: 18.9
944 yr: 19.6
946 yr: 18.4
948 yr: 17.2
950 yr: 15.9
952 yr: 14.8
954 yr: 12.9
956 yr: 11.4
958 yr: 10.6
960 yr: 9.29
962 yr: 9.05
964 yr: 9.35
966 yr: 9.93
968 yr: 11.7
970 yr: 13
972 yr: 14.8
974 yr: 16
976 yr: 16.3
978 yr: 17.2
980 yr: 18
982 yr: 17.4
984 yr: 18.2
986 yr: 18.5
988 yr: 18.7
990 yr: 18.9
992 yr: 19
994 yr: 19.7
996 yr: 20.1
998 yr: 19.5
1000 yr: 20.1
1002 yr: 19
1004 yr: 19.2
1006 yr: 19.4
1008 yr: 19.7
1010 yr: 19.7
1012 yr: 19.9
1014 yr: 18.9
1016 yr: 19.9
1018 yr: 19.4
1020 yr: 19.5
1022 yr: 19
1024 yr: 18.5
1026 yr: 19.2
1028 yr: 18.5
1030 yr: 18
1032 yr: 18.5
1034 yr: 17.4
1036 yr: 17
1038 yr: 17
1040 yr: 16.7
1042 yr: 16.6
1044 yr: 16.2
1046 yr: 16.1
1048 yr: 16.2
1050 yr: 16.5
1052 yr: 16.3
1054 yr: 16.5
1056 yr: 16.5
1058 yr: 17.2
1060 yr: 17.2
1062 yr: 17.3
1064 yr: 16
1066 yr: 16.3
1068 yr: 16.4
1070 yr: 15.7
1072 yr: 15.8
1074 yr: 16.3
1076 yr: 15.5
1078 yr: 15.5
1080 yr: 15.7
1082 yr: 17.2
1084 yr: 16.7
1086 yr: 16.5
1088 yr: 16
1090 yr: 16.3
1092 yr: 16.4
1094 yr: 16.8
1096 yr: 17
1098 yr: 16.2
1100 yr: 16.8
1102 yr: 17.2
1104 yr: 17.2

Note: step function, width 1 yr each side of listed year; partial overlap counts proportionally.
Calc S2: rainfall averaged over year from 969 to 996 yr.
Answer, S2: 17.5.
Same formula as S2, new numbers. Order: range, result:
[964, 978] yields 13.6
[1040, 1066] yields 16.5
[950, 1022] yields 16.6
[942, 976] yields 13.6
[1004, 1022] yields 19.5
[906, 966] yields 16.9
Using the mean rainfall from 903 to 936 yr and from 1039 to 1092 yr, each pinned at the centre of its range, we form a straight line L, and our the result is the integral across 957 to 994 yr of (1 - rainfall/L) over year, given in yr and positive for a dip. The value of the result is 6.3 yr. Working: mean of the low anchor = 19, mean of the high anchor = 16.4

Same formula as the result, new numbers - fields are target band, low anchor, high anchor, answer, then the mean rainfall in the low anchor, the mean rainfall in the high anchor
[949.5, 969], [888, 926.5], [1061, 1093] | 7.0 yr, 18.5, 16.2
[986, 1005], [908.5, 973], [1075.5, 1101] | -3.3 yr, 16.4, 16.4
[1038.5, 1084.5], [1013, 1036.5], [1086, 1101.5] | 3.0 yr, 18.7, 16.5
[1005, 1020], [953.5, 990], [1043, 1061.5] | -4.1 yr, 14.2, 16.5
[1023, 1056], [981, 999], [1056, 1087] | 0.3 yr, 18.9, 16.4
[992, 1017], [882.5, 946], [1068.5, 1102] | -3.0 yr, 18.8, 16.3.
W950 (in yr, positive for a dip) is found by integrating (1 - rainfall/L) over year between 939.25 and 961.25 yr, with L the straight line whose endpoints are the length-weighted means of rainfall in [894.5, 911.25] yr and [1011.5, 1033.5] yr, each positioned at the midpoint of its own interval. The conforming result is 3.8 yr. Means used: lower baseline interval 18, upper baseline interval 19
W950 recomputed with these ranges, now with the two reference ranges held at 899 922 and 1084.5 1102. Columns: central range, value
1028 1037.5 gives -0.3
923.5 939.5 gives -1.2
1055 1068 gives 0.1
